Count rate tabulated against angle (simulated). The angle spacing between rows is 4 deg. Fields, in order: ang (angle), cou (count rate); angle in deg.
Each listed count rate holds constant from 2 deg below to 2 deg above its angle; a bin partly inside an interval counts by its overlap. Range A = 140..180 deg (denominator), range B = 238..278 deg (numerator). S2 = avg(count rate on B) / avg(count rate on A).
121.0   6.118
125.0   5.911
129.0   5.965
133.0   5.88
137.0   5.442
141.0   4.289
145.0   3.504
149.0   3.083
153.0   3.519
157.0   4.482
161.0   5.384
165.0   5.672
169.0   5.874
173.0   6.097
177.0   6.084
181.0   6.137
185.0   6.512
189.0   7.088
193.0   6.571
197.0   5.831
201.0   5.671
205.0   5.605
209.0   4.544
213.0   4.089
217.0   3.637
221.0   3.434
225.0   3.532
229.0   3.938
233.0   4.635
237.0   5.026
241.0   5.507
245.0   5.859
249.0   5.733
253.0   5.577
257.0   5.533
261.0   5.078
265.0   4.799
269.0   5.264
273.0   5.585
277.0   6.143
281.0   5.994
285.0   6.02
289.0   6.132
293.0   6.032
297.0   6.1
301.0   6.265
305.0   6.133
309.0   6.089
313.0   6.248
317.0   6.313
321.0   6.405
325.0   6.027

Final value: 1.13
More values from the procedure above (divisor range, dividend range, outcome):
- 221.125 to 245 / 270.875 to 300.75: 1.32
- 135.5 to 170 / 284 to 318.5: 1.36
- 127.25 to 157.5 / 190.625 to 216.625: 1.18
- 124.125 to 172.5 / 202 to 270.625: 0.98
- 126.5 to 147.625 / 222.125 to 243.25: 0.90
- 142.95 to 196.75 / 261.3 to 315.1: 1.09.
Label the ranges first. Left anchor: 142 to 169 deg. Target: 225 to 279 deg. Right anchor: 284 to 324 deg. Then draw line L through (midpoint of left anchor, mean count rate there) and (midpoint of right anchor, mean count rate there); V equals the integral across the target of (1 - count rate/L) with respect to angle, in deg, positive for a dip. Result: 3.3 deg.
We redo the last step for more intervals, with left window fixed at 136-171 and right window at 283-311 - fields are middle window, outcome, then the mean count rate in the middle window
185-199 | -4.3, 6.5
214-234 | 5.7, 3.81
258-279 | 1.5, 5.38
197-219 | 1.4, 4.81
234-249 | 0.2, 5.44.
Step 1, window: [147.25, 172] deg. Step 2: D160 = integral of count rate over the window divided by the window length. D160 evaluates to 4.74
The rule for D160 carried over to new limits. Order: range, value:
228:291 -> 5.45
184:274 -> 5.16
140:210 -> 5.36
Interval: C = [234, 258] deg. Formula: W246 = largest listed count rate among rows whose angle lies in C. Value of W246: 5.859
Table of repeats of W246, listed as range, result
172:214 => 7.088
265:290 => 6.143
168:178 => 6.097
